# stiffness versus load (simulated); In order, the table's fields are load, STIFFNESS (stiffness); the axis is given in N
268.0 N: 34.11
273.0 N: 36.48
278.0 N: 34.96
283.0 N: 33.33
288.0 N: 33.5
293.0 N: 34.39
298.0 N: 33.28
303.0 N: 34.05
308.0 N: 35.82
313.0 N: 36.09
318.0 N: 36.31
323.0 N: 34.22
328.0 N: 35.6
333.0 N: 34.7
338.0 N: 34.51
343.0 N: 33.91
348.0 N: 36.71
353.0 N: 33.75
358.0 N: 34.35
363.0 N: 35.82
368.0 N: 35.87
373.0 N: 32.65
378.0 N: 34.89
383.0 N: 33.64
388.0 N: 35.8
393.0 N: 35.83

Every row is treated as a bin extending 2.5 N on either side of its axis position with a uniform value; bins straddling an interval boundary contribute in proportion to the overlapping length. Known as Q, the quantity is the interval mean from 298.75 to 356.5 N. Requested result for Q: 35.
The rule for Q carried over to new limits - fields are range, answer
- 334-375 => 34.7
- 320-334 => 34.9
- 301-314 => 35.3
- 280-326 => 34.6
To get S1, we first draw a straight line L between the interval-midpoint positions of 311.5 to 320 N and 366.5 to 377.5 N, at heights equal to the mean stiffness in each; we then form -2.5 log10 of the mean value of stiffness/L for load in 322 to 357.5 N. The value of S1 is 0.018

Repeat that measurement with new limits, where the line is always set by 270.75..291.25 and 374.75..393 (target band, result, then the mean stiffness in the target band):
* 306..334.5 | -0.03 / 35.5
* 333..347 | 0.00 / 34.6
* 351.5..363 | 0.01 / 34.5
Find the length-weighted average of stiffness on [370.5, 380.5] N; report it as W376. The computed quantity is 33.8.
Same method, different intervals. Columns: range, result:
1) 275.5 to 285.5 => 34.1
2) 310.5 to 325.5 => 35.5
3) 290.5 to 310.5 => 34.4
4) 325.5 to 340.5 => 34.9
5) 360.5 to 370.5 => 35.8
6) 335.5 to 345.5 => 34.2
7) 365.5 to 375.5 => 34.3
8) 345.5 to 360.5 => 34.9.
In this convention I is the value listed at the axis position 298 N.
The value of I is 33.28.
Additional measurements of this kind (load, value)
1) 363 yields 35.82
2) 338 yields 34.51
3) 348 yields 36.71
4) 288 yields 33.5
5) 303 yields 34.05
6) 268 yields 34.11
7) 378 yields 34.89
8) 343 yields 33.91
